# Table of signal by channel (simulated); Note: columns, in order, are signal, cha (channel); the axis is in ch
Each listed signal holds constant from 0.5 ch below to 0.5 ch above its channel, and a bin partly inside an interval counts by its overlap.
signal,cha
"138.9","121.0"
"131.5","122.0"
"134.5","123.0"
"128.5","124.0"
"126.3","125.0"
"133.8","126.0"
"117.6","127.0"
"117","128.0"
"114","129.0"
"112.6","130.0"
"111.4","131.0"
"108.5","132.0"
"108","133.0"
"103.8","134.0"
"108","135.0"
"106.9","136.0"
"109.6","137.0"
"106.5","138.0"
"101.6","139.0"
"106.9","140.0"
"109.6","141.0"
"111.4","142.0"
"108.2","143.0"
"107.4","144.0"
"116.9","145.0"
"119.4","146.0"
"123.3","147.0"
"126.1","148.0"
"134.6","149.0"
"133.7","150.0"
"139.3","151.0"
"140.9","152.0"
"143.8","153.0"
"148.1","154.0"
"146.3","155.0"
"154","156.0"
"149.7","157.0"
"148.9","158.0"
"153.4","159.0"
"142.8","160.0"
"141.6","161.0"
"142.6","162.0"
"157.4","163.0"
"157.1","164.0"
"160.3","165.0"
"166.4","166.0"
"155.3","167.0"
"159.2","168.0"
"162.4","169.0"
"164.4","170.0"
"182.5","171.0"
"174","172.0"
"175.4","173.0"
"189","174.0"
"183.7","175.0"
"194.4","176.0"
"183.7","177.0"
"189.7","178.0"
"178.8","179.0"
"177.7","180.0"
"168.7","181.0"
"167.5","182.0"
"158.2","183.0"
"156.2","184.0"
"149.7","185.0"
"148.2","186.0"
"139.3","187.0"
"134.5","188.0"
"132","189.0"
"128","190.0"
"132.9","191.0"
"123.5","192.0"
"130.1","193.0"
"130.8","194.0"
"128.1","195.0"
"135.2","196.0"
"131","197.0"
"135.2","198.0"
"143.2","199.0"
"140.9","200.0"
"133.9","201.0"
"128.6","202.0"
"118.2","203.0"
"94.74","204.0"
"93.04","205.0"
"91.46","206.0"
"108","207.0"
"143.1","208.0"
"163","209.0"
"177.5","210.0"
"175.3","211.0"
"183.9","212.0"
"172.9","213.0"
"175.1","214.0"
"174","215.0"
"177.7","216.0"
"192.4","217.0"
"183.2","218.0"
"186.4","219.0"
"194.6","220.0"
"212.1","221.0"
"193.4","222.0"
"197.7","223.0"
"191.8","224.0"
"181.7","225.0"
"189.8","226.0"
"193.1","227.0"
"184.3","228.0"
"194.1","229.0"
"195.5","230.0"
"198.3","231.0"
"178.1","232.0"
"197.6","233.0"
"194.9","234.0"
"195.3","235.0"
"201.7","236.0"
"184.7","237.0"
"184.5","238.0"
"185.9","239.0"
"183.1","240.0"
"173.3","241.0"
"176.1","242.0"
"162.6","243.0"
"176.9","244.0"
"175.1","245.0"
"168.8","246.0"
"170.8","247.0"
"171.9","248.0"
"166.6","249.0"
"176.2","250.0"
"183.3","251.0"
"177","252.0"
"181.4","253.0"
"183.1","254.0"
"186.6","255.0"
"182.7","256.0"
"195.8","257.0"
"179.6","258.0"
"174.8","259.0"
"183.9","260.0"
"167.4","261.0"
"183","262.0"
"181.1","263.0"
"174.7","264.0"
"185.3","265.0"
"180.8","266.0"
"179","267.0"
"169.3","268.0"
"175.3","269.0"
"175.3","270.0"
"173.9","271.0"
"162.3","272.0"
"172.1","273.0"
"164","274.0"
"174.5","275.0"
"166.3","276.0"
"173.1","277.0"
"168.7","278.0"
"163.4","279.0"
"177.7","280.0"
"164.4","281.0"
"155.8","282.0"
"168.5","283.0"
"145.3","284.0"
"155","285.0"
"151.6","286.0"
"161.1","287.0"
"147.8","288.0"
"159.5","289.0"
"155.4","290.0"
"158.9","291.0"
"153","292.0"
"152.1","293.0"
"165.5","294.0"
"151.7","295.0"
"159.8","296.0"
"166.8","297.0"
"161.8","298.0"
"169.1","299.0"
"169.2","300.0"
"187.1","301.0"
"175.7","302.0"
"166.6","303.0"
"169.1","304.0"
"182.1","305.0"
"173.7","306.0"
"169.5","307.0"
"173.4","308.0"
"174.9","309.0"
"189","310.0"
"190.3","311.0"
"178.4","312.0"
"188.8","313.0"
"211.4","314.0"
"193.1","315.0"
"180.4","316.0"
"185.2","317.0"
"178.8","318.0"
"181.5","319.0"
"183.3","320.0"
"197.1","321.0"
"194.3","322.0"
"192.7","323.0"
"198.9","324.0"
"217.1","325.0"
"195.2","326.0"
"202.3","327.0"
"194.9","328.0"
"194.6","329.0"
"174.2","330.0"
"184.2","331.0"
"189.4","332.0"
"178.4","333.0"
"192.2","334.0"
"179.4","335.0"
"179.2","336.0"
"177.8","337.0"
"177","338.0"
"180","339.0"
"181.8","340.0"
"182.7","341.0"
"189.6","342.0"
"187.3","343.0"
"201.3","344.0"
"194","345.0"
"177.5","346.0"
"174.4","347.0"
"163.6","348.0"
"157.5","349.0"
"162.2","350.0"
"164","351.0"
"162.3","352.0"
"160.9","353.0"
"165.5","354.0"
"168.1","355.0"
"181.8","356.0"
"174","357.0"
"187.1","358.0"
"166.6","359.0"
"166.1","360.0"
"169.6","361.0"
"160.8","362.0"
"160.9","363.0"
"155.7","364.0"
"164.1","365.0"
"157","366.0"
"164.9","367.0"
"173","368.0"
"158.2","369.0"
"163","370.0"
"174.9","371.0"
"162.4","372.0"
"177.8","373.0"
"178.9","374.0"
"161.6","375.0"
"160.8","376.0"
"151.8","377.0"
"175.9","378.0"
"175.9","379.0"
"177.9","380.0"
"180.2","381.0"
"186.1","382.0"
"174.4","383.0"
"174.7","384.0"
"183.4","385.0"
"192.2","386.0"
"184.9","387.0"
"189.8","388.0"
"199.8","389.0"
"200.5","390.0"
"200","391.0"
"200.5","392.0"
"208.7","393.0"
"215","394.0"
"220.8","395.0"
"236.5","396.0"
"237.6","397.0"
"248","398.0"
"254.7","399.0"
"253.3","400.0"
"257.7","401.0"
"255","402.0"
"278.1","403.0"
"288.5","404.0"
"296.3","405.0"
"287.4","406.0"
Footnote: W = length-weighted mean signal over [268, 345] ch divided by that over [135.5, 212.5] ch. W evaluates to 1.2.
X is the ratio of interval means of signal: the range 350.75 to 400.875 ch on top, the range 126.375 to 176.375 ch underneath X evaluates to 1.34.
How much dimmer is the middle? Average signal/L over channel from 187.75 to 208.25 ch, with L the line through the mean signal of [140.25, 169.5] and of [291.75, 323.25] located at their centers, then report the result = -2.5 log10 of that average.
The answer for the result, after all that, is 0.20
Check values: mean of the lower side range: 140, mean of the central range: 125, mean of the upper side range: 177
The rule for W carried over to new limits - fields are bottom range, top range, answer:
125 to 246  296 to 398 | 1.19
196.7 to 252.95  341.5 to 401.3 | 1.08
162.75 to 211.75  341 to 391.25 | 1.16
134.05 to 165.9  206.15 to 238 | 1.39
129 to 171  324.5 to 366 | 1.34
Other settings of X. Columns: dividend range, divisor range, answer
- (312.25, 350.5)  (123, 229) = 1.27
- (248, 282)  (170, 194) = 1.10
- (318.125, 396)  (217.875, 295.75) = 1.02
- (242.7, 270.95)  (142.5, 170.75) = 1.24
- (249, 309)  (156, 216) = 1.12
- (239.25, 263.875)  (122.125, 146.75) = 1.56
